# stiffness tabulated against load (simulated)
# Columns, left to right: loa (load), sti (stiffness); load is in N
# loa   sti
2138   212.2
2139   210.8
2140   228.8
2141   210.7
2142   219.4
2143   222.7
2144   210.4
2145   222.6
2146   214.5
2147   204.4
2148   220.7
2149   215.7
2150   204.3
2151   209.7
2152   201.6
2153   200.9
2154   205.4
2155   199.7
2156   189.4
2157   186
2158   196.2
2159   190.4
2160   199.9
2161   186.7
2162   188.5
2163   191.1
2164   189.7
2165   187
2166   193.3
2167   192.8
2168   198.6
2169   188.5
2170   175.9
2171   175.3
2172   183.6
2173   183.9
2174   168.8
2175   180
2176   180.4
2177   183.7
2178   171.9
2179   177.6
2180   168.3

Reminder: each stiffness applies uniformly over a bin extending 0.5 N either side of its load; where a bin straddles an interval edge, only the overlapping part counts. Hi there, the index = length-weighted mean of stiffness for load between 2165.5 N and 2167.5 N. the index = 193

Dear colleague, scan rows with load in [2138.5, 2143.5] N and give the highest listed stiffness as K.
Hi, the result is 228.8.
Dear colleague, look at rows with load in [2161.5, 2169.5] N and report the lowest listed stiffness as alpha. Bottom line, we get 187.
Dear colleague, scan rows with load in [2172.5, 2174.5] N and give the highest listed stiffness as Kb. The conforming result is 183.9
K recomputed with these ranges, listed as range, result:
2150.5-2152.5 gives 209.7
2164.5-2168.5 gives 198.6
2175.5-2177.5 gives 183.7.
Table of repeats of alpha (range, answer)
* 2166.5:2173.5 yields 175.3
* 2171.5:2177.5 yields 168.8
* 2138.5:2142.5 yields 210.7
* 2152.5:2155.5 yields 199.7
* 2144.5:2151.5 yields 204.3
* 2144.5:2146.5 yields 214.5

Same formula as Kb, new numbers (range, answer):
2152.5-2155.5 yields 205.4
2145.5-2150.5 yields 220.7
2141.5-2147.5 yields 222.7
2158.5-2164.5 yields 199.9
